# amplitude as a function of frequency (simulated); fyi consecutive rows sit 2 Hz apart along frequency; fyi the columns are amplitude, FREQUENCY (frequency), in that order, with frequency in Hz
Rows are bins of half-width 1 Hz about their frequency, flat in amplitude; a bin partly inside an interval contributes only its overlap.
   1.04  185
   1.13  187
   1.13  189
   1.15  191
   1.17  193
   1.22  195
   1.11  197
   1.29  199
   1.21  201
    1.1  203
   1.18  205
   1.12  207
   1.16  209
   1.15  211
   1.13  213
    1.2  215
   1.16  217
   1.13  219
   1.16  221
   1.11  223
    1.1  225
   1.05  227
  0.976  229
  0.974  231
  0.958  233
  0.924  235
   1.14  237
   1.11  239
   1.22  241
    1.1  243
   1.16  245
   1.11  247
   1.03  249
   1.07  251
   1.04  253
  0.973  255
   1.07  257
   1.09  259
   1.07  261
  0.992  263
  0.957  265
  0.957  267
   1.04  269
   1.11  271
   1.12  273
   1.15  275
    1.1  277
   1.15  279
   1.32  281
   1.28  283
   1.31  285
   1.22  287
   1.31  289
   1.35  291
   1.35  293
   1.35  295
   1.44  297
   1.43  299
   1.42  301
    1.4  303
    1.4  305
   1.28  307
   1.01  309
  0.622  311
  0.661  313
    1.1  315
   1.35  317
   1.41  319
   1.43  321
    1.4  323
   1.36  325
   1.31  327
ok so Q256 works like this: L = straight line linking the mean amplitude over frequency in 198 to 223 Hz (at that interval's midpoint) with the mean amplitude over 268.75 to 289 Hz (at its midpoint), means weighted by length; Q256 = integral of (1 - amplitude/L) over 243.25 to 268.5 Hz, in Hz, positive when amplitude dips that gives 2.9 Hz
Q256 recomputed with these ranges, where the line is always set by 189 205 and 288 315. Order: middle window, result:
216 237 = 2.3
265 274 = 1.2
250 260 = 1.3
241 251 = 0.8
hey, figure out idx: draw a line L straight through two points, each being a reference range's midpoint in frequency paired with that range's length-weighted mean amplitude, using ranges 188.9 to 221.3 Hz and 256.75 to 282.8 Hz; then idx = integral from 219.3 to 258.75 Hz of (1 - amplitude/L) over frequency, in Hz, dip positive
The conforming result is 2.03 Hz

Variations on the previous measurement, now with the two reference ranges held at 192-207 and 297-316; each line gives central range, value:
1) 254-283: 2.1 Hz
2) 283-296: -1.6 Hz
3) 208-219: 0.2 Hz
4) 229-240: 1.5 Hz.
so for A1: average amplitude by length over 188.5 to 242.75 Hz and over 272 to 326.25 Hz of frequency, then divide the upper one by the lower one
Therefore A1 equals 1.11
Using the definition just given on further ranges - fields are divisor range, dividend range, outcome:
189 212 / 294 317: 1.03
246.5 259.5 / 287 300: 1.29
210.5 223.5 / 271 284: 1.03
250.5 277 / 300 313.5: 1.08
